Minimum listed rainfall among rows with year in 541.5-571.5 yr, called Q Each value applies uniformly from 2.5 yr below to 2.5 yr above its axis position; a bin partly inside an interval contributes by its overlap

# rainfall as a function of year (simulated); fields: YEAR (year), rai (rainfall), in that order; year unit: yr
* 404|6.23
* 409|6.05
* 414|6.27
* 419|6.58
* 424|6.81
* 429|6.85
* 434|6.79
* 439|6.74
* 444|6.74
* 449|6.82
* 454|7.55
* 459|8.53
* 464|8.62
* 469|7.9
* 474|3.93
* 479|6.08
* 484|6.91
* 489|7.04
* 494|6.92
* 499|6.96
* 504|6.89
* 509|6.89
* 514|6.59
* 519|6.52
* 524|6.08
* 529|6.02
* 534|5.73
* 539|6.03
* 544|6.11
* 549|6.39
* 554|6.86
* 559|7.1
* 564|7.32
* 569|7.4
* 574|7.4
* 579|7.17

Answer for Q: 6.11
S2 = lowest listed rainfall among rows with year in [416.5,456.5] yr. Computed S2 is 6.58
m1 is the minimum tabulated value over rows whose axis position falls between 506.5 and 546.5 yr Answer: 5.73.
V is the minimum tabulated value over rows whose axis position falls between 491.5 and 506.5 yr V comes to 6.89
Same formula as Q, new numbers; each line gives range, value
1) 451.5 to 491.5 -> 3.93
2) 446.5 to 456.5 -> 6.82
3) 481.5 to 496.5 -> 6.91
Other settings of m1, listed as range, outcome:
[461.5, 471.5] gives 7.9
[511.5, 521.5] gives 6.52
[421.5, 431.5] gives 6.81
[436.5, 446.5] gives 6.74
